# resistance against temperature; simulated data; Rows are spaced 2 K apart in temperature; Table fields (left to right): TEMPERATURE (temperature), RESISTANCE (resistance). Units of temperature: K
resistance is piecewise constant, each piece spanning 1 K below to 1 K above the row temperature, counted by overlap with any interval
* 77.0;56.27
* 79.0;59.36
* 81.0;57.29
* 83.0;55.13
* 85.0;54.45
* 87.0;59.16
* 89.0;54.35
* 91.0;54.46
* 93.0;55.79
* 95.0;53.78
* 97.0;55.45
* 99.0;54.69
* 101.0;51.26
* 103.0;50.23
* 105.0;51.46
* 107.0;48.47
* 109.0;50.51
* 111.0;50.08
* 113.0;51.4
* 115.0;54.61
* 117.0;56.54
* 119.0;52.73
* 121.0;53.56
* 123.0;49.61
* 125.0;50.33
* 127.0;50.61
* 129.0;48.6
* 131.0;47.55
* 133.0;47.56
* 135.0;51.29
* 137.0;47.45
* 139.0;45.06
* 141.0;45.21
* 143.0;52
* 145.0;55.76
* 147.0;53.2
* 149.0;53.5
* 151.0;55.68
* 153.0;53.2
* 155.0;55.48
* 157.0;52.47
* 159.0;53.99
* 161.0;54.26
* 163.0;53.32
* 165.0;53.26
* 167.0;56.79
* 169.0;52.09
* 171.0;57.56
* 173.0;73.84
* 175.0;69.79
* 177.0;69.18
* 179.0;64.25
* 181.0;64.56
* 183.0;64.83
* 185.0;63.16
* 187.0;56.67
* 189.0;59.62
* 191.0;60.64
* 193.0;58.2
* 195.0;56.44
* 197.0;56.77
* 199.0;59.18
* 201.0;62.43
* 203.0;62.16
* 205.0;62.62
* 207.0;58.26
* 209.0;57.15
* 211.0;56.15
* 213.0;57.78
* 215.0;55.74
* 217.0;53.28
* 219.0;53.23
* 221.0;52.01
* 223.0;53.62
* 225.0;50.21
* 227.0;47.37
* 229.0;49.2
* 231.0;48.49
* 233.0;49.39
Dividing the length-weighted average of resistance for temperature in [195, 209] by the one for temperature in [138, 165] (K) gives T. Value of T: 1.14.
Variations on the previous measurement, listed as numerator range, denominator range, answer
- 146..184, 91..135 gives 1.13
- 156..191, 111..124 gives 1.14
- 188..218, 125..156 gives 1.15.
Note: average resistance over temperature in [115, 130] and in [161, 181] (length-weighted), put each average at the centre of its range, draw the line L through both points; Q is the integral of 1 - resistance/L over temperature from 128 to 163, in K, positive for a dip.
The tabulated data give 3.0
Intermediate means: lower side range 51.9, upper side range 60.9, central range 51.4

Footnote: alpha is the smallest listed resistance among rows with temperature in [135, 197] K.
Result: 45.06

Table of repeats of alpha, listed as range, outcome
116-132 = 47.55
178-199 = 56.44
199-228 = 47.37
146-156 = 53.2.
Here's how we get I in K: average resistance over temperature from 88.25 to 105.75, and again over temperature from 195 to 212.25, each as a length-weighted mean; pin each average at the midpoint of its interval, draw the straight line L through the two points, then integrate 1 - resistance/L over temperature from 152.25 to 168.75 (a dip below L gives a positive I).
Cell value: 0.8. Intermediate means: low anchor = 53.5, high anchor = 59.1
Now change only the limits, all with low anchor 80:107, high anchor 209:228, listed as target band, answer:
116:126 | 0.3 K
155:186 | -3.6 K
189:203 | -1.5 K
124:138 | 1.3 K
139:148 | 0.5 K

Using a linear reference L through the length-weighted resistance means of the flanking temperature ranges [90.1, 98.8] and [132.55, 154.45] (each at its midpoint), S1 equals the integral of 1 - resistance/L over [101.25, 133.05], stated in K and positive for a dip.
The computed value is 1.3 K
